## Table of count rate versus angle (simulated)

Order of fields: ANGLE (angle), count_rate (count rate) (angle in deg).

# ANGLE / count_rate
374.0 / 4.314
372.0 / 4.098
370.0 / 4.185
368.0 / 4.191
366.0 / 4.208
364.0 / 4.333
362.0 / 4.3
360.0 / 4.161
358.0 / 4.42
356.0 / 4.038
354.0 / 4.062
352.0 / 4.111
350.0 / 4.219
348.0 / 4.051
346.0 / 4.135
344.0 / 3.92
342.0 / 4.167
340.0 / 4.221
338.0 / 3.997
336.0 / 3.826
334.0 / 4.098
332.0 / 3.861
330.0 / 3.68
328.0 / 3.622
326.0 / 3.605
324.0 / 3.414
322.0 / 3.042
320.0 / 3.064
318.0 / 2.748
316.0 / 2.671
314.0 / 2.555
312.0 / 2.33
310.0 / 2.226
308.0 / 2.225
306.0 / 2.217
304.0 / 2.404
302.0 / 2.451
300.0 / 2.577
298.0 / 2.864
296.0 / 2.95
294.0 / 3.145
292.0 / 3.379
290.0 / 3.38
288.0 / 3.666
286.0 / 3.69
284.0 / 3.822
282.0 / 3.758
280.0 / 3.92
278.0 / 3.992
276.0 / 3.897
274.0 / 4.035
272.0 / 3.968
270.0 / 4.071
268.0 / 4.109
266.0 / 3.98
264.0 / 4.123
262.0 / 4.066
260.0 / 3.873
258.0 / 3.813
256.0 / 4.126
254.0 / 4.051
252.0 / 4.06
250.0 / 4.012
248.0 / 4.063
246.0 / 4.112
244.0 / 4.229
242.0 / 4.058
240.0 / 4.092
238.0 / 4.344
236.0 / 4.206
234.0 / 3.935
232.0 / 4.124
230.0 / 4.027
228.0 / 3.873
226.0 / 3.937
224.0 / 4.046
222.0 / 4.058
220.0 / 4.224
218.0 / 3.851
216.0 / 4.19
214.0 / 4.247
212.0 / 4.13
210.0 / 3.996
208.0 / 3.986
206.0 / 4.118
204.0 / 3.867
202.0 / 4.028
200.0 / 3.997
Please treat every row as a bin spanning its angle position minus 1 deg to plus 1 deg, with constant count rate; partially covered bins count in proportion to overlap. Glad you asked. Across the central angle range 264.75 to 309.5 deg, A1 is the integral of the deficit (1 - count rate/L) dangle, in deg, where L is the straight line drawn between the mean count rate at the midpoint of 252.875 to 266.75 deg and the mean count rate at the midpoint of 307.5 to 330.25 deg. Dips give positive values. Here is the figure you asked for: 1.98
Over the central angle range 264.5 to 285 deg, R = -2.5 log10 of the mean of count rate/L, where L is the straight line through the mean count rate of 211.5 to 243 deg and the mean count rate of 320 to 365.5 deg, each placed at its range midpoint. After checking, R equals 0.02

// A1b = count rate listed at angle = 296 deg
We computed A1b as 2.95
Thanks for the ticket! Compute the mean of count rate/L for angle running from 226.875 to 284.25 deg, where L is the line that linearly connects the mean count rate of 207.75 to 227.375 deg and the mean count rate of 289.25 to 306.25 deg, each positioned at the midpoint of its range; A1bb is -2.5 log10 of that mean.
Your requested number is -0.16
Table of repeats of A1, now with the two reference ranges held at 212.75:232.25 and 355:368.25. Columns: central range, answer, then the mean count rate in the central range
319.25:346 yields 2.85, 3.75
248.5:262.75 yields 0.34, 4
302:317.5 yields 6.61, 2.39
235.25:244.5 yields -0.24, 4.18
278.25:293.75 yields 1.83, 3.65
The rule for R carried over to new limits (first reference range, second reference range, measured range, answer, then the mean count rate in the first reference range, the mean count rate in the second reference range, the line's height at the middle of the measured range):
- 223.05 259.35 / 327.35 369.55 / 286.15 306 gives 0.342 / 4.06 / 4.08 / 4.07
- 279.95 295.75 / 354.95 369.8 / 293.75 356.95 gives 0.176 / 3.54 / 4.23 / 3.89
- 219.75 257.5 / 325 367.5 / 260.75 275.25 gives 0.007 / 4.08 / 4.05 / 4.07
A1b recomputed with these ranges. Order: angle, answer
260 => 3.873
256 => 4.126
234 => 3.935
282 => 3.758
